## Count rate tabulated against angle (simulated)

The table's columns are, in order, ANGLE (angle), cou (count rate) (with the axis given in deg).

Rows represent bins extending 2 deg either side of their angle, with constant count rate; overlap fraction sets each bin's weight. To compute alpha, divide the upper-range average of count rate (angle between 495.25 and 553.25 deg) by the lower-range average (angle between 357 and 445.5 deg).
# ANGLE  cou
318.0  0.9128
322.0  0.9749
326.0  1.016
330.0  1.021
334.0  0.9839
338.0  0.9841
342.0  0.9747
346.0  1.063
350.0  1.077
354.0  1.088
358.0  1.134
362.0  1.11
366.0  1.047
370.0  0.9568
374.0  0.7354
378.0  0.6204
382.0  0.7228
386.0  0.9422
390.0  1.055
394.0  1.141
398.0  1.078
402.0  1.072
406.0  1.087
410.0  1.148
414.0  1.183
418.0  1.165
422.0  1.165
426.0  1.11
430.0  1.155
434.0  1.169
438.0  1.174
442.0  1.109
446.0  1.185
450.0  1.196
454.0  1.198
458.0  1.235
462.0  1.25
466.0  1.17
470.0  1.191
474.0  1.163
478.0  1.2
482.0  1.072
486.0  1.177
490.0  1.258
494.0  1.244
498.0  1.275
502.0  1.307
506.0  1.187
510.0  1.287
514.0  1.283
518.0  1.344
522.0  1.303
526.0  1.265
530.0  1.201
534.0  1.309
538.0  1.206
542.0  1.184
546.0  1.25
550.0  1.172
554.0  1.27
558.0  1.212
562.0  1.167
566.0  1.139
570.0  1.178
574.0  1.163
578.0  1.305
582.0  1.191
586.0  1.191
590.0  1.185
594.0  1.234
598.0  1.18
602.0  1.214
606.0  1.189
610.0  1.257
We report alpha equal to 1.2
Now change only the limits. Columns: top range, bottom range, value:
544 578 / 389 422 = 1.07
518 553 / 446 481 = 1.04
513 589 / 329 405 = 1.24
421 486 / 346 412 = 1.17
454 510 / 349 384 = 1.29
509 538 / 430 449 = 1.10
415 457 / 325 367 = 1.11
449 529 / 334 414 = 1.22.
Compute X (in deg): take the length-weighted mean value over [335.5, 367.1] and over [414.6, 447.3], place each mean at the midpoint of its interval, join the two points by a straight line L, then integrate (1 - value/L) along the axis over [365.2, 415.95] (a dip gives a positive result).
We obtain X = 5.8 deg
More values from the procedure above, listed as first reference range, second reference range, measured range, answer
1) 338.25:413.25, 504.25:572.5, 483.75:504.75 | -1.37 deg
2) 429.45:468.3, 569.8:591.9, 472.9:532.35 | -2.30 deg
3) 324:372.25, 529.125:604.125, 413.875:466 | -3.17 deg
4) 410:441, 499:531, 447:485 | 0.76 deg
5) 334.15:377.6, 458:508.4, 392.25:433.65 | -1.41 deg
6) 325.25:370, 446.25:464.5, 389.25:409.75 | 0.58 deg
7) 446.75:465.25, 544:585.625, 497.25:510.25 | -0.54 deg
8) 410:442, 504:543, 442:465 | -0.32 deg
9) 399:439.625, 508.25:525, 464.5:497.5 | 1.45 deg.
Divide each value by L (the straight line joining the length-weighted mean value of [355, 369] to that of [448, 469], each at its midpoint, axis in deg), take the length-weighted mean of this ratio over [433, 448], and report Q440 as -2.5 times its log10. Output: 0.03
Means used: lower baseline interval 1.09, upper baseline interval 1.21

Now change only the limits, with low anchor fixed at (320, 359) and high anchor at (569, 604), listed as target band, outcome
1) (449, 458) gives -0.09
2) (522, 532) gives -0.08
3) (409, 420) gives -0.08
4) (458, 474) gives -0.08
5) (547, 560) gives -0.04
